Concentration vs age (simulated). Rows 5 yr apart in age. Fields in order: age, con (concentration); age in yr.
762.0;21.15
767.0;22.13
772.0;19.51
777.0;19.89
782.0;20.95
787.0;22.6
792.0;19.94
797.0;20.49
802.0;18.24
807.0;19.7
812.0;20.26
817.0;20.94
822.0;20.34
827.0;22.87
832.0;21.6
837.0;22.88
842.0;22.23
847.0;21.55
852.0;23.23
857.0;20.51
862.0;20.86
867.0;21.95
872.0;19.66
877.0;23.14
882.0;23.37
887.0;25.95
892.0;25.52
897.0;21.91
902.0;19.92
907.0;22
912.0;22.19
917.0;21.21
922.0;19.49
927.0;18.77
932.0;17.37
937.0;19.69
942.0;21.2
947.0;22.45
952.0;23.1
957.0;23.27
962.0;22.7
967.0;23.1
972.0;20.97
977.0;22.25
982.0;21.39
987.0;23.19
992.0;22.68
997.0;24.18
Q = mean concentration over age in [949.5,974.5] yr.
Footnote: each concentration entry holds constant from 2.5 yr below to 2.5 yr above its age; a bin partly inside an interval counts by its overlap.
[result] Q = 22.6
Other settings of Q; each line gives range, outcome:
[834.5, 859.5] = 22.1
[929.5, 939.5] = 18.5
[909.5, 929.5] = 20.4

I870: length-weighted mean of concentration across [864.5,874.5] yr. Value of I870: 20.8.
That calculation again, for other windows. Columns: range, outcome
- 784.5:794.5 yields 21.3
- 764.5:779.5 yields 20.5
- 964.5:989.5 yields 22.2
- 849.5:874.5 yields 21.2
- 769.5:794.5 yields 20.6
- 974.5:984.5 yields 21.8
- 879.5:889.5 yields 24.7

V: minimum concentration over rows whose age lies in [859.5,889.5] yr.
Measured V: 19.66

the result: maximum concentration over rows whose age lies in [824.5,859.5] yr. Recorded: 23.23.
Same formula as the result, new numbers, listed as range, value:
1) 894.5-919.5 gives 22.19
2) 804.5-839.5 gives 22.88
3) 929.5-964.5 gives 23.27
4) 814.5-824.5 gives 20.94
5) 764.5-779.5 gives 22.13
